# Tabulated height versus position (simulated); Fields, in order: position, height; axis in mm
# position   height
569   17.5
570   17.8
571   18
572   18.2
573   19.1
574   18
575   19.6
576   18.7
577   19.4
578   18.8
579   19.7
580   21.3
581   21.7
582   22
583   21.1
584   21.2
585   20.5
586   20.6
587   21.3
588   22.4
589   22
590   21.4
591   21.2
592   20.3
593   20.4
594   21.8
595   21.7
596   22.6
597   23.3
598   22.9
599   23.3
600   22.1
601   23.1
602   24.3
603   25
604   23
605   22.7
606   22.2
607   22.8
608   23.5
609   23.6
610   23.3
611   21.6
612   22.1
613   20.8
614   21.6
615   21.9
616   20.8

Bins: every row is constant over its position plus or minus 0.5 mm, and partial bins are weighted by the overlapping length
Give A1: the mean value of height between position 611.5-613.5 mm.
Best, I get 21.5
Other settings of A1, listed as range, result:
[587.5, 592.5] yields 21.5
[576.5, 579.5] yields 19.3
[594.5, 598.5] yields 22.6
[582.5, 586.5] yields 20.9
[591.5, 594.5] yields 20.8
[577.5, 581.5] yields 20.4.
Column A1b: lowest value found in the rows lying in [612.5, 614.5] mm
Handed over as 20.8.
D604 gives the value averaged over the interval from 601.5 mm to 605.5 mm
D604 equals 23.8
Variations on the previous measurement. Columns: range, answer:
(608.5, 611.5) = 22.8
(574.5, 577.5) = 19.2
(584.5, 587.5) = 20.8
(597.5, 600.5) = 22.8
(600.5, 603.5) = 24.1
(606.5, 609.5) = 23.3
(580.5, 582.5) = 21.9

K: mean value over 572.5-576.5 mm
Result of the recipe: 18.9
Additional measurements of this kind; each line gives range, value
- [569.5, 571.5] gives 17.9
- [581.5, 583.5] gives 21.6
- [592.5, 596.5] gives 21.6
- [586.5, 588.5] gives 21.9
